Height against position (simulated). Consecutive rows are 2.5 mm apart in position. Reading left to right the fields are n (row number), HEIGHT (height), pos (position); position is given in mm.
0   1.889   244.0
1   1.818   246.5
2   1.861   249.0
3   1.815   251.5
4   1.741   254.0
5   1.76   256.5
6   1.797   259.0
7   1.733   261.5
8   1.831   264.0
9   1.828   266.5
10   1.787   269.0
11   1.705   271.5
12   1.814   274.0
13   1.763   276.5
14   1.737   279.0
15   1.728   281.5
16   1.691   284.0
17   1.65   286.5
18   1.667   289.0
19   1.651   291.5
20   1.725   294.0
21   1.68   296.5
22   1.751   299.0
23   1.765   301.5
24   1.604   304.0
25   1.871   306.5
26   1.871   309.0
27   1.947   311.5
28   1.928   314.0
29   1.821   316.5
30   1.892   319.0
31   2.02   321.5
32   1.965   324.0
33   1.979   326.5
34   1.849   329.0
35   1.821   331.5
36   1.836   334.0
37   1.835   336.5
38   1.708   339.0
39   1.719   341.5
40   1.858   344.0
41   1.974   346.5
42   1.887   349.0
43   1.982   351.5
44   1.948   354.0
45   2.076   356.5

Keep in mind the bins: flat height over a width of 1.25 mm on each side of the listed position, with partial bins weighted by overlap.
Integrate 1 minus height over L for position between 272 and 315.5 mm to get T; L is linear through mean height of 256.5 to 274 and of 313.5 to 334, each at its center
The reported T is 2.0 mm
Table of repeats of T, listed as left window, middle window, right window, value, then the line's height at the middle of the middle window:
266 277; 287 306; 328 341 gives 1.0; 1.79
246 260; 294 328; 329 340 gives -0.8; 1.8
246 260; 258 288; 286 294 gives -0.5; 1.73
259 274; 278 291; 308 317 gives 1.0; 1.83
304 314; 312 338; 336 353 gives -0.5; 1.86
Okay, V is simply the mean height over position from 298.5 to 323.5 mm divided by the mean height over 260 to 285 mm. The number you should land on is 1.1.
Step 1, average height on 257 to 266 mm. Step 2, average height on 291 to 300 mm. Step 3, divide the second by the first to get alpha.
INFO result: 1.0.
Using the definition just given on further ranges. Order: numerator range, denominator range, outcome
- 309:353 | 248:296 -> 1.08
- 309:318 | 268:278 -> 1.07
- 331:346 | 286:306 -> 1.06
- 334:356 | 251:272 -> 1.05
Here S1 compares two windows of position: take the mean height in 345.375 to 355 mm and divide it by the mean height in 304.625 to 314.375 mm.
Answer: 1.0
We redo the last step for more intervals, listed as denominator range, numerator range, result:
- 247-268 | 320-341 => 1.04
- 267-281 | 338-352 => 1.05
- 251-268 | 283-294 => 0.94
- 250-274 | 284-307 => 0.96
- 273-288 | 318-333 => 1.11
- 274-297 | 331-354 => 1.09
